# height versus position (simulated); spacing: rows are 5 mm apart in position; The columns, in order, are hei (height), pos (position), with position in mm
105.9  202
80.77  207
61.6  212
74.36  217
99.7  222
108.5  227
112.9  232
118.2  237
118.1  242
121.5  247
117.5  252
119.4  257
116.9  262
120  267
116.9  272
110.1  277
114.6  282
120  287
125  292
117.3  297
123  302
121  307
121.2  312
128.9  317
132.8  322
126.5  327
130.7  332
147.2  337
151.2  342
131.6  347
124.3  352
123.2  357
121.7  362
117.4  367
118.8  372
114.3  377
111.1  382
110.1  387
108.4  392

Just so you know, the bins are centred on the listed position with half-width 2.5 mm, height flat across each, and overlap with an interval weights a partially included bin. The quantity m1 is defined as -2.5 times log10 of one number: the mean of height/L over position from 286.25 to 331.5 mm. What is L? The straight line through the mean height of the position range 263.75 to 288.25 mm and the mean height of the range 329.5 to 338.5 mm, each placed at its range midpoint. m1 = 0.03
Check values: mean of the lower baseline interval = 116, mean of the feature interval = 124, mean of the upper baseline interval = 138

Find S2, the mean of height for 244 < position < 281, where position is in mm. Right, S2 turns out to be 117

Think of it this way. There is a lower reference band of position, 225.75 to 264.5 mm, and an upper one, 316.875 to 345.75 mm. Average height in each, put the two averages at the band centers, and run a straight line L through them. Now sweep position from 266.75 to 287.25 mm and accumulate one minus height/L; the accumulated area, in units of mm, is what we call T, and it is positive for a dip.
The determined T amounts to 1.4 mm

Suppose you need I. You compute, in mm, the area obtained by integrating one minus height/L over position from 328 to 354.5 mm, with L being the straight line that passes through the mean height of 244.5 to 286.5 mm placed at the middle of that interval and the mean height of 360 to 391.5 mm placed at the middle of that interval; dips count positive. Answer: -4.7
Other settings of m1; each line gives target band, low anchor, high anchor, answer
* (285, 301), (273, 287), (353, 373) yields -0.05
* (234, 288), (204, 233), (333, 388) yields -0.18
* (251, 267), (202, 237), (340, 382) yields -0.17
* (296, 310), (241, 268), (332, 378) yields 0.02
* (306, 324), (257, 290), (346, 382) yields -0.07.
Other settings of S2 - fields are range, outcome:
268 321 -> 120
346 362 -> 125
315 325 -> 131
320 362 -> 133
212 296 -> 112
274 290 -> 115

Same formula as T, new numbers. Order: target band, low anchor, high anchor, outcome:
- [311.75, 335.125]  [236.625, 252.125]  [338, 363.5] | -0.1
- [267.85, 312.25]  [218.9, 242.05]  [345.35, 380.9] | -1.5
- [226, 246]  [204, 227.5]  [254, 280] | -3.9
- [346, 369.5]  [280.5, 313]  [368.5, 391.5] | -1.6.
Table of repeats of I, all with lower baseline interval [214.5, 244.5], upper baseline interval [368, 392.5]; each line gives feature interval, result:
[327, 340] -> -3.09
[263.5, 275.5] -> -1.14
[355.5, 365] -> -0.85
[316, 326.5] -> -1.93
